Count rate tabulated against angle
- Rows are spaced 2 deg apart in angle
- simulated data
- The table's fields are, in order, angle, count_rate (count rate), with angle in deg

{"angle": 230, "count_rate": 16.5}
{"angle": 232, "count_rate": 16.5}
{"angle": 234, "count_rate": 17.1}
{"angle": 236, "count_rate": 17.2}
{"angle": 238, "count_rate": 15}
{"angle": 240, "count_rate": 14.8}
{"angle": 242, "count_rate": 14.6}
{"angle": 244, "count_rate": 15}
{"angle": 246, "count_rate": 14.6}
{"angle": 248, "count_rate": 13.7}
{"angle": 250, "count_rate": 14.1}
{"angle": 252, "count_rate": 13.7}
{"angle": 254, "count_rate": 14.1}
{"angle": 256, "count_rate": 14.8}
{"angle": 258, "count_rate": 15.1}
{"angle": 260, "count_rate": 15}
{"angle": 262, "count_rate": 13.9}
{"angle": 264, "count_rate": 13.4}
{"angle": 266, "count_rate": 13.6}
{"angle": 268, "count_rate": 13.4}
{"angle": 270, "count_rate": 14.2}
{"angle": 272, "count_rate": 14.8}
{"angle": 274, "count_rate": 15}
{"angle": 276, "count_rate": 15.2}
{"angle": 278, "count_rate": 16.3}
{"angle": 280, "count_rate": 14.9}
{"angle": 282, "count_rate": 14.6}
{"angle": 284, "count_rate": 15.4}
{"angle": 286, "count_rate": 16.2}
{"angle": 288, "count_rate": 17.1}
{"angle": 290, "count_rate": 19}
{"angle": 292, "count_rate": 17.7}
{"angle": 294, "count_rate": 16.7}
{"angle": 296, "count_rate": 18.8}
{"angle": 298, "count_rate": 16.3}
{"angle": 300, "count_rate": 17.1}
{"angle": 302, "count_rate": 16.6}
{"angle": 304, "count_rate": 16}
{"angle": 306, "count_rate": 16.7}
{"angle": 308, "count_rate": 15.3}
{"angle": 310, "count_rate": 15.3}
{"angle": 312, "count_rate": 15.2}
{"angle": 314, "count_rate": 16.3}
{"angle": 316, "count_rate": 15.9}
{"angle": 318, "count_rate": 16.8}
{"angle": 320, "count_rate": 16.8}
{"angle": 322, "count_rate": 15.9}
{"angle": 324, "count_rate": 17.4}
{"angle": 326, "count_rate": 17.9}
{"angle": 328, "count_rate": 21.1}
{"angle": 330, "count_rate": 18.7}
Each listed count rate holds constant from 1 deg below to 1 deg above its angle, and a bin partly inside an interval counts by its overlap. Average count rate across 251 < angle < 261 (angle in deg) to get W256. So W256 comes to 14.5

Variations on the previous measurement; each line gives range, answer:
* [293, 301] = 17.2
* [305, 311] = 15.8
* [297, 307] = 16.5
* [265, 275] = 14.2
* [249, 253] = 13.9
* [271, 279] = 15.3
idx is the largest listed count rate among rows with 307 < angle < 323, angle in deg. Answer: 16.8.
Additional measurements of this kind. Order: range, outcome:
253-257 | 14.8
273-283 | 16.3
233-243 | 17.2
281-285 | 15.4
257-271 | 15.1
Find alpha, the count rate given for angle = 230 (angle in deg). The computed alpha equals 16.5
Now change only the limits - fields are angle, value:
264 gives 13.4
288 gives 17.1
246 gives 14.6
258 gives 15.1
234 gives 17.1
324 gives 17.4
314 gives 16.3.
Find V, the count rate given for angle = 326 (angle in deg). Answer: 17.9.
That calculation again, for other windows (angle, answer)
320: 16.8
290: 19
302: 16.6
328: 21.1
